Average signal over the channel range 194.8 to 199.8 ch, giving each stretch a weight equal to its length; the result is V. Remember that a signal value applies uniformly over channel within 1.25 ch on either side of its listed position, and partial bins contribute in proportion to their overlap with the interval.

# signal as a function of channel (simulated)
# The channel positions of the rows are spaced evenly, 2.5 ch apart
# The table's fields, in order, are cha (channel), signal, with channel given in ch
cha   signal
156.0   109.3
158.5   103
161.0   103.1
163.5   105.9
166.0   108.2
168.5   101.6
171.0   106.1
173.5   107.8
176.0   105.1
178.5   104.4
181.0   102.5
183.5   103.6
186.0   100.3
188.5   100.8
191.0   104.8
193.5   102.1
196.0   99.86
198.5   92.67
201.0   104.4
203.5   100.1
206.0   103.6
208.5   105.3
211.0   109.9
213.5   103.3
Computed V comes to 96.3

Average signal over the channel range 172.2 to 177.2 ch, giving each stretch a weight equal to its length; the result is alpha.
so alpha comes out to 106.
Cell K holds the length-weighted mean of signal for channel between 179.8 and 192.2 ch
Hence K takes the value 102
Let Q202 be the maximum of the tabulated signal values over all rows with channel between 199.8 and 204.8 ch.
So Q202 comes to 104.4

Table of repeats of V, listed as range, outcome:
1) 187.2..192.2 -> 103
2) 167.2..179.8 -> 105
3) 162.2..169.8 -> 105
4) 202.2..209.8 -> 103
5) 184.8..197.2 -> 102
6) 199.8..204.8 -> 102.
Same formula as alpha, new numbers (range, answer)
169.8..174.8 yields 107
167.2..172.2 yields 104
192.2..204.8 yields 99.9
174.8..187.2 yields 103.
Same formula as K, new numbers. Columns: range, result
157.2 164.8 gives 104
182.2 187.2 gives 102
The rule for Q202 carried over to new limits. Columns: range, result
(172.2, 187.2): 107.8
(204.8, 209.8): 105.3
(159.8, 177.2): 108.2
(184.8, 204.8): 104.8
